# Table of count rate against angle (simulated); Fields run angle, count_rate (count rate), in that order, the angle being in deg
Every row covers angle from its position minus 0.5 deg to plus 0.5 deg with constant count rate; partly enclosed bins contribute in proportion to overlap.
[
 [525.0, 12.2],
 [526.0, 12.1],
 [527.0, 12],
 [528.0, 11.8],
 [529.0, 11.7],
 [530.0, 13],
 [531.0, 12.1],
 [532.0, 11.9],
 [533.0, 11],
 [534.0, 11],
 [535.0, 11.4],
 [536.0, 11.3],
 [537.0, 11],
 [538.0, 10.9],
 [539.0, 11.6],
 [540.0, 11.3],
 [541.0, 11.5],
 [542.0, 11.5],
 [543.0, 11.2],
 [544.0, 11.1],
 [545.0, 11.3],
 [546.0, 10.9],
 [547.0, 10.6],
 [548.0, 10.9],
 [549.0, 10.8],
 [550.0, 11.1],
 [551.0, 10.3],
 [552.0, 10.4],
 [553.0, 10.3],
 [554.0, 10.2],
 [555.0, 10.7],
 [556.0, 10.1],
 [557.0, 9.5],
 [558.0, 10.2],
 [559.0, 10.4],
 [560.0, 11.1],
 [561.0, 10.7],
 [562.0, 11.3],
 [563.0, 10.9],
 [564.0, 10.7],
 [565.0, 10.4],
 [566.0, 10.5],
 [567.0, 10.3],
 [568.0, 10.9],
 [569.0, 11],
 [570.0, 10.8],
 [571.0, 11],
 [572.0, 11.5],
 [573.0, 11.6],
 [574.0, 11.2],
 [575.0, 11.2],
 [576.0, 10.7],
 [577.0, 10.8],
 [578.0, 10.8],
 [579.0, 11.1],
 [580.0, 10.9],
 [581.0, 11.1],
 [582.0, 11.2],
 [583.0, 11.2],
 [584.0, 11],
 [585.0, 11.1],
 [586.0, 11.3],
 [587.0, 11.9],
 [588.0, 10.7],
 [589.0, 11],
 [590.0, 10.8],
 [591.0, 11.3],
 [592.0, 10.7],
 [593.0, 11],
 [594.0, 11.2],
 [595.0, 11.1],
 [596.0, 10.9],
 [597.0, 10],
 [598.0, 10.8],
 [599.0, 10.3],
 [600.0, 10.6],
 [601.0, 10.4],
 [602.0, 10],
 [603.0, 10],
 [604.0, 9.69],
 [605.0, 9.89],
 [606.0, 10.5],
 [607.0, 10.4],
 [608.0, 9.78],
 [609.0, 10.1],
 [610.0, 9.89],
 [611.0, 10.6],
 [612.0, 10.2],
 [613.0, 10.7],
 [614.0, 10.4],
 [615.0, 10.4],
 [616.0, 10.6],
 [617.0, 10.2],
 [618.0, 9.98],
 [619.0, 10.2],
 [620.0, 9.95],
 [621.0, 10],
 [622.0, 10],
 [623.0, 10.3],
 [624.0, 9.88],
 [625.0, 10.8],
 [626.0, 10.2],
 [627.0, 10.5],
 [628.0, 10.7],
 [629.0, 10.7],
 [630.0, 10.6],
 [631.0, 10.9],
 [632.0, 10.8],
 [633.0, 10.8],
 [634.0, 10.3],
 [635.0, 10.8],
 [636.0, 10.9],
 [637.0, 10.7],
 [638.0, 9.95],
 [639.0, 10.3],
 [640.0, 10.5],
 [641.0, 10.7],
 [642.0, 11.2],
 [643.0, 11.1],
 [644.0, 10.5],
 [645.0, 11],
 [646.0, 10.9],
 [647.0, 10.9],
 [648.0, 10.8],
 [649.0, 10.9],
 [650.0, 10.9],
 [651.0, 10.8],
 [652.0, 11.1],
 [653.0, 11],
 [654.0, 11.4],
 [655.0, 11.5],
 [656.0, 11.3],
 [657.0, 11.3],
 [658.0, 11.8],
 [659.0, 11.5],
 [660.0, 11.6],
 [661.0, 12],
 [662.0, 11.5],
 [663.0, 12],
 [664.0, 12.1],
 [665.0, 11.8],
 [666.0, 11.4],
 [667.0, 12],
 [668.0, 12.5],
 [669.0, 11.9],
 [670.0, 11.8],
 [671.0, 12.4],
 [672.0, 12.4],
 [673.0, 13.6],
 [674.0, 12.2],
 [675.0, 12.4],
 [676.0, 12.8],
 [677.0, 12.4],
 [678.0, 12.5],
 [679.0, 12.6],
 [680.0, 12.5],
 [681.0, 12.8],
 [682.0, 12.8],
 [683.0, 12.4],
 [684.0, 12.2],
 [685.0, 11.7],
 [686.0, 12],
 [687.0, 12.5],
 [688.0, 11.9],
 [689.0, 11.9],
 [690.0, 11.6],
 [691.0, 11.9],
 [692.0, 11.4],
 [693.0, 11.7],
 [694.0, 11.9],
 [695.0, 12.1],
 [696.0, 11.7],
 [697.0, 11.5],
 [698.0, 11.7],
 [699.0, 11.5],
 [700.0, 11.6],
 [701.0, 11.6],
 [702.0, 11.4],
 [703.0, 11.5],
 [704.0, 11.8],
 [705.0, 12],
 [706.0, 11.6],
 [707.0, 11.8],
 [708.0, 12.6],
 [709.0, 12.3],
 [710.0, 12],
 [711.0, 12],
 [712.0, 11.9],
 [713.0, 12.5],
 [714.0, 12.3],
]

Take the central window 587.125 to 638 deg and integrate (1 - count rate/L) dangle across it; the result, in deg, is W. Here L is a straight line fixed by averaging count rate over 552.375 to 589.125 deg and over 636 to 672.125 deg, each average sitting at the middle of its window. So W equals 2.8 deg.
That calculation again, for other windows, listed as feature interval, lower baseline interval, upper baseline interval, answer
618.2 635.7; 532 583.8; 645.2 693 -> 1.6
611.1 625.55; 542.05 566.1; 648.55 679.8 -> 1.4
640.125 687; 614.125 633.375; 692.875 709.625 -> -2.7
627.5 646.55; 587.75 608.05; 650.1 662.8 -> 0.7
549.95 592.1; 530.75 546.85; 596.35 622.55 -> -0.2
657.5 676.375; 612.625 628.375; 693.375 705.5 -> -1.6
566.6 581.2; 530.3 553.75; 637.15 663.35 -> 0.1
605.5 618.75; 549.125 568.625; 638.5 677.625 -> 0.9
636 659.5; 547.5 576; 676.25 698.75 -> 1.4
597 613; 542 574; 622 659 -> 0.8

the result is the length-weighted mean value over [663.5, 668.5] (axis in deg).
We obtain 12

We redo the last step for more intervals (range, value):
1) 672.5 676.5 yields 12.8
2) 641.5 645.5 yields 10.9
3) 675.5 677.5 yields 12.6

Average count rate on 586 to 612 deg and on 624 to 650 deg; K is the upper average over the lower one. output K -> 1.01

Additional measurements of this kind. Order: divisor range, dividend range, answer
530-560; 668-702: 1.11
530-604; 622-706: 1.05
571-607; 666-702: 1.12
